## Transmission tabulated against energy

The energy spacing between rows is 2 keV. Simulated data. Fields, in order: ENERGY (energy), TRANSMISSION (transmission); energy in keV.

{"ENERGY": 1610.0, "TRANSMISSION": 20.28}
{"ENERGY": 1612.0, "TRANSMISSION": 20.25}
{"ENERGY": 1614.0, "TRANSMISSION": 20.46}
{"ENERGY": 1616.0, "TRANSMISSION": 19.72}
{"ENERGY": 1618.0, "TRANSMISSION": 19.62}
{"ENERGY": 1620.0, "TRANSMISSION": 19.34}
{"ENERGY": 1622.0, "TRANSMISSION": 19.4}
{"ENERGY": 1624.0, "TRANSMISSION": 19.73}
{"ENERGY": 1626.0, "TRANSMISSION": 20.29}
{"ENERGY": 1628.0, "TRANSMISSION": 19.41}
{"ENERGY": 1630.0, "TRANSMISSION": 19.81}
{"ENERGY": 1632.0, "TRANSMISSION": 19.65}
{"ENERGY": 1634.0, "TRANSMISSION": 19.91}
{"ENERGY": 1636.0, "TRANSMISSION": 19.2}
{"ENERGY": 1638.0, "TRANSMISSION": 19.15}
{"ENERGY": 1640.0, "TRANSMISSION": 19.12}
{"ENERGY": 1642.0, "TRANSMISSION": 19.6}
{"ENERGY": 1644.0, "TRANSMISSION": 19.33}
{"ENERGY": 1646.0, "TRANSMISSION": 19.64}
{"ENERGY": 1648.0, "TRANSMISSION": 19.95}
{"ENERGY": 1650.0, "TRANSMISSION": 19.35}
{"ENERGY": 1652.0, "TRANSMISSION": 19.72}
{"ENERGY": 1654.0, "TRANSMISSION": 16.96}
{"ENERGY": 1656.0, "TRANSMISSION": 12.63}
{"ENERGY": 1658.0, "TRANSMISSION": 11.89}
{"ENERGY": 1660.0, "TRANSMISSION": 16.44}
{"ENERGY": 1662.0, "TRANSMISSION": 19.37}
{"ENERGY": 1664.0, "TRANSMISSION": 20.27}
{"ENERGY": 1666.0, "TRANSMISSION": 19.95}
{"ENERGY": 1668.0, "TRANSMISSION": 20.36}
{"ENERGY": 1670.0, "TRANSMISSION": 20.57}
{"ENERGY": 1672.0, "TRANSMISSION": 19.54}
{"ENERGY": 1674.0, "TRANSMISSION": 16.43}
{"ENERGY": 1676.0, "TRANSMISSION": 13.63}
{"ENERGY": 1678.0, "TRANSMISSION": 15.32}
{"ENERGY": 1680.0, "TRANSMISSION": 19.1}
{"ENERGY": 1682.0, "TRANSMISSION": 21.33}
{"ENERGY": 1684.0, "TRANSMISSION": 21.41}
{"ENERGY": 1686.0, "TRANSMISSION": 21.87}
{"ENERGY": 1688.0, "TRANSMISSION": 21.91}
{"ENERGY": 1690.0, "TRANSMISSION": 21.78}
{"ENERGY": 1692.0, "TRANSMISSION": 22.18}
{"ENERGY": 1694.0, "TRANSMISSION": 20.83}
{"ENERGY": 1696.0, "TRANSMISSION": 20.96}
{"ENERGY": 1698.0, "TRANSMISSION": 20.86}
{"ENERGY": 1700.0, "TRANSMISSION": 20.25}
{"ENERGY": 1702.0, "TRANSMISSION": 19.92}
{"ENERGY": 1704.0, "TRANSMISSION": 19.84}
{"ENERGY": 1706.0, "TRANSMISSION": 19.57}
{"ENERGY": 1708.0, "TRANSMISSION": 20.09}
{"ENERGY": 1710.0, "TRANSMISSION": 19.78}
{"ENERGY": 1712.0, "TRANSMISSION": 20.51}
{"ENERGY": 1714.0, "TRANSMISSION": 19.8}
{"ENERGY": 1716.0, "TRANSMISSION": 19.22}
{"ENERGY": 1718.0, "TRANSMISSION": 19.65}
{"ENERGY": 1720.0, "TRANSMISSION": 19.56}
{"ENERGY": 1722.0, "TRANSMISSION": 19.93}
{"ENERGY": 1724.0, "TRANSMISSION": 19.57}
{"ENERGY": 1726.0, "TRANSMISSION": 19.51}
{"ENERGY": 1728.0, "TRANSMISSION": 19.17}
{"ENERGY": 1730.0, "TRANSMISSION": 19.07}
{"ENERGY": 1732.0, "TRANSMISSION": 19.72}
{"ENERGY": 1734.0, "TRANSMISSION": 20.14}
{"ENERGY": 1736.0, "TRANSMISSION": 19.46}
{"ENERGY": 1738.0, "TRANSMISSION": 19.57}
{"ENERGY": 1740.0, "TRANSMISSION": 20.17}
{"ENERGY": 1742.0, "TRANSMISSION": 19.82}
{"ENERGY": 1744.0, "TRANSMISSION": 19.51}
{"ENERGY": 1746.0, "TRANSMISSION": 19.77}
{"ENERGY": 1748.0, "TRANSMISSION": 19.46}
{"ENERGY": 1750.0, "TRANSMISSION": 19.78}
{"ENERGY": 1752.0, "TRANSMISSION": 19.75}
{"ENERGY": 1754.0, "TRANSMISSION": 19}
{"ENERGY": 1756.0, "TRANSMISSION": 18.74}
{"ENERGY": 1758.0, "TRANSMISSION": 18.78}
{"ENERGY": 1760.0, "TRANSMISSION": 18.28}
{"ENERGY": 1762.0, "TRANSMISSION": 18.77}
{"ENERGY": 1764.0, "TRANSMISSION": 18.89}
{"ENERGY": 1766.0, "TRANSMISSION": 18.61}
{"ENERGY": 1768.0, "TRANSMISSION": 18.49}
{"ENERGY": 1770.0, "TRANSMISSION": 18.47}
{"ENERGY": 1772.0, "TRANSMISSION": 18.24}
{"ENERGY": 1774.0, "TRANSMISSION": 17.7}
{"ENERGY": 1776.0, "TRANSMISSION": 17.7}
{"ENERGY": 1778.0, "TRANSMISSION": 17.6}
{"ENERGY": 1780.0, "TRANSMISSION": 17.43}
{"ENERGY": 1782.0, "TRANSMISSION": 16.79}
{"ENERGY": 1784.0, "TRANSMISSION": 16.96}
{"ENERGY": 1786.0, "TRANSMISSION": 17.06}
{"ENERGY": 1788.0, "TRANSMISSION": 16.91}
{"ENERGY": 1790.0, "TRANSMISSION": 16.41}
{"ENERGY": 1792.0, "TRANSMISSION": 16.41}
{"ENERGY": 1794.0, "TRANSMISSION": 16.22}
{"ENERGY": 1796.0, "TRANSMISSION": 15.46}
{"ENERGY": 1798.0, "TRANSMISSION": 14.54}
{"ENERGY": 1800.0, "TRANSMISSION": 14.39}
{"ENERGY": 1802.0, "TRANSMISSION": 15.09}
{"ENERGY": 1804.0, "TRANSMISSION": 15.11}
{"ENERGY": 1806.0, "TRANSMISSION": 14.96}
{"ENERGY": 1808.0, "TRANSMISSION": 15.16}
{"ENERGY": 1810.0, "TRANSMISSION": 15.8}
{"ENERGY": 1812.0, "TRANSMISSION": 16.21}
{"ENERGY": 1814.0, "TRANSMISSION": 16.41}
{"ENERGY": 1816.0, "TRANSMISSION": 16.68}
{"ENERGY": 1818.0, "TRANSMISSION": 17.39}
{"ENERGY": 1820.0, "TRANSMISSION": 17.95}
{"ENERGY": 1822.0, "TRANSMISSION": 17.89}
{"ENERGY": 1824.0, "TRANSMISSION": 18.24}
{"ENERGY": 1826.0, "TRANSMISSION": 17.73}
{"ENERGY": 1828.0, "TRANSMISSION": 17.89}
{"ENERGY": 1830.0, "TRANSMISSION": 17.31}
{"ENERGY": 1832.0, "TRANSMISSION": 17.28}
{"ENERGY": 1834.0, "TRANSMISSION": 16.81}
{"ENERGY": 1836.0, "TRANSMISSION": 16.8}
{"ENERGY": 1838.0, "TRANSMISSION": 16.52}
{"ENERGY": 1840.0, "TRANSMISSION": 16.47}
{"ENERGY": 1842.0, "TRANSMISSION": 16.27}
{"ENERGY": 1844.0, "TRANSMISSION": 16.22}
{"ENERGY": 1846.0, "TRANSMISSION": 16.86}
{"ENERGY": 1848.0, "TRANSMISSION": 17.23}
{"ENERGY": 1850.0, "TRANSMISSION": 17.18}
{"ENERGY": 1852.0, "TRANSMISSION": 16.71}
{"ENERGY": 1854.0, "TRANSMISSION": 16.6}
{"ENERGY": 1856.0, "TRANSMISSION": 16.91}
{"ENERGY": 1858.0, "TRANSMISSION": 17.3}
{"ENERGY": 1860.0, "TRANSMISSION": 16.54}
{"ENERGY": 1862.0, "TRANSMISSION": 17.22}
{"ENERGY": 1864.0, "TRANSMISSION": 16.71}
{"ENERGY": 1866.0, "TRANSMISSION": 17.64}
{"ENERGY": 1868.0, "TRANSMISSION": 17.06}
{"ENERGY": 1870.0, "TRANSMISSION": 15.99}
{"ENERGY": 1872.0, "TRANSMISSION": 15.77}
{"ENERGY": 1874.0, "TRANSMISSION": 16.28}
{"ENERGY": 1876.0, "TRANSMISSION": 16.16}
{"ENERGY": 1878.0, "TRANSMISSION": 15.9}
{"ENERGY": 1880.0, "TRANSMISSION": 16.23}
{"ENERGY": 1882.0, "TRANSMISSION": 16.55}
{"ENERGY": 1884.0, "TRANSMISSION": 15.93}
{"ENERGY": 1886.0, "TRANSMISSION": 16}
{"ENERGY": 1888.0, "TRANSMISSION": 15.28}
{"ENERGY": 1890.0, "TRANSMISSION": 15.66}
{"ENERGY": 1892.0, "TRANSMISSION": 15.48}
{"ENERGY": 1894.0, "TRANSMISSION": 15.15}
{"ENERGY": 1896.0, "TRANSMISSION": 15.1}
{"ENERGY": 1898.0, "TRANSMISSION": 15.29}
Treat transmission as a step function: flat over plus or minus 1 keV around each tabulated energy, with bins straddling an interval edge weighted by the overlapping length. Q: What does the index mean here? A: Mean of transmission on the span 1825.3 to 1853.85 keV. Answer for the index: 16.9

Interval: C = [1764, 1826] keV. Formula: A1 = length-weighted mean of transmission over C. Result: 16.8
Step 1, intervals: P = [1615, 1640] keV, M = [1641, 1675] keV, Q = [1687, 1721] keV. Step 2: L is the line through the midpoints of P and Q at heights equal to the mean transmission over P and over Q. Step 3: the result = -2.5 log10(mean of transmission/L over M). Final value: 0.09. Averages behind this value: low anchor 19.6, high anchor 20.4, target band 18.4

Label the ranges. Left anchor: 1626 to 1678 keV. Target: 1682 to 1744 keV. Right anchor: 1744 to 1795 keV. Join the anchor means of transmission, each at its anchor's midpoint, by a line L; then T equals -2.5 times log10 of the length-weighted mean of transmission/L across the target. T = -0.109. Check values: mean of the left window 18.4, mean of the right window 18.1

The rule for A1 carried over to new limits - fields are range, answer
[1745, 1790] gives 18.3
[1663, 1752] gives 19.8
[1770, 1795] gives 17.2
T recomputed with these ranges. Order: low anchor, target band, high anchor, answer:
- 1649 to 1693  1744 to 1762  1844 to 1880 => -0.078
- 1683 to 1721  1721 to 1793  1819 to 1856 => 0.028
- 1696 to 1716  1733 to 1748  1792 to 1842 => -0.046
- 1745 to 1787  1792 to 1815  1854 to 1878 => 0.151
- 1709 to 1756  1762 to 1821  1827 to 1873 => 0.092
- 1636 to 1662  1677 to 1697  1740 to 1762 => -0.124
